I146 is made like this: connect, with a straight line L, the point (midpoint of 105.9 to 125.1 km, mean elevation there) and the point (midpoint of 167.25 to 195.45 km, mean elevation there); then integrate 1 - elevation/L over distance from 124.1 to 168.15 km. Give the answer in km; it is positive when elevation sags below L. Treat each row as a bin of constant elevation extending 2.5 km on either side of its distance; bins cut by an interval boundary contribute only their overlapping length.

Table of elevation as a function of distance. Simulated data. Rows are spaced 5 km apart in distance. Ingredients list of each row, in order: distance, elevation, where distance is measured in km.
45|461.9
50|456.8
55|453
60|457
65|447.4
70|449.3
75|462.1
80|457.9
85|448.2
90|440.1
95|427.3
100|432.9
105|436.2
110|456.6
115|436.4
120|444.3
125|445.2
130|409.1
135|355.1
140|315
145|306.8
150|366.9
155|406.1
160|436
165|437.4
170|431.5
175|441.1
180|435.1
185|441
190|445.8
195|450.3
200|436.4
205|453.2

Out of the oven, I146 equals 5.7 km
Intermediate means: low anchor 445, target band 385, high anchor 440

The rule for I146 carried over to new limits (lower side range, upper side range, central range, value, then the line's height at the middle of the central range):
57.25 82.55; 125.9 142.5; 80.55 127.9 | -3.90 km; 408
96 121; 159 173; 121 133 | 0.34 km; 439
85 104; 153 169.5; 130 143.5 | 2.63 km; 431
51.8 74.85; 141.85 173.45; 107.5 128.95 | -1.16 km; 420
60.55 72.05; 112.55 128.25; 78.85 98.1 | 0.17 km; 446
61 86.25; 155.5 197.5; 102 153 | 5.50 km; 445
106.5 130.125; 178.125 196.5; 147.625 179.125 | 1.53 km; 442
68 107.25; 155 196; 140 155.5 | 3.27 km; 440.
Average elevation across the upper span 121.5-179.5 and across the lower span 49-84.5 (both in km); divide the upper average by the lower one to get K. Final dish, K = 0.88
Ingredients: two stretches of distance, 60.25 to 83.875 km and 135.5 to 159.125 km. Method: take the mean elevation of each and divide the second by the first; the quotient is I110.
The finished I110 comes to 0.78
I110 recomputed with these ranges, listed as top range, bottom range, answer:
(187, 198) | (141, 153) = 1.33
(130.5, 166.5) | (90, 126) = 0.85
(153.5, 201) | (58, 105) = 0.98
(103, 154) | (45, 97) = 0.88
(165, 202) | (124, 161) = 1.17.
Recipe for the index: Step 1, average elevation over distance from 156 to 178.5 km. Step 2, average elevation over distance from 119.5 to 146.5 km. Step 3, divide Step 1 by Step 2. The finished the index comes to 1.15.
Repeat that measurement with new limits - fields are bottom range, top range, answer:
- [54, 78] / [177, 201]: 0.97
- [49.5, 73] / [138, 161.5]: 0.80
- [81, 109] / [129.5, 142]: 0.81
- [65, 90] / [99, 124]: 0.98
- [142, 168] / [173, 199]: 1.13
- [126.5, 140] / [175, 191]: 1.18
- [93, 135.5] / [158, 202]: 1.02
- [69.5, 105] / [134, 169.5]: 0.85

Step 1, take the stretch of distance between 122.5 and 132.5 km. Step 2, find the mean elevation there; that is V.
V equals 427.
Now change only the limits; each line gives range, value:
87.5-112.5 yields 439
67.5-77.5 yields 456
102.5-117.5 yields 443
